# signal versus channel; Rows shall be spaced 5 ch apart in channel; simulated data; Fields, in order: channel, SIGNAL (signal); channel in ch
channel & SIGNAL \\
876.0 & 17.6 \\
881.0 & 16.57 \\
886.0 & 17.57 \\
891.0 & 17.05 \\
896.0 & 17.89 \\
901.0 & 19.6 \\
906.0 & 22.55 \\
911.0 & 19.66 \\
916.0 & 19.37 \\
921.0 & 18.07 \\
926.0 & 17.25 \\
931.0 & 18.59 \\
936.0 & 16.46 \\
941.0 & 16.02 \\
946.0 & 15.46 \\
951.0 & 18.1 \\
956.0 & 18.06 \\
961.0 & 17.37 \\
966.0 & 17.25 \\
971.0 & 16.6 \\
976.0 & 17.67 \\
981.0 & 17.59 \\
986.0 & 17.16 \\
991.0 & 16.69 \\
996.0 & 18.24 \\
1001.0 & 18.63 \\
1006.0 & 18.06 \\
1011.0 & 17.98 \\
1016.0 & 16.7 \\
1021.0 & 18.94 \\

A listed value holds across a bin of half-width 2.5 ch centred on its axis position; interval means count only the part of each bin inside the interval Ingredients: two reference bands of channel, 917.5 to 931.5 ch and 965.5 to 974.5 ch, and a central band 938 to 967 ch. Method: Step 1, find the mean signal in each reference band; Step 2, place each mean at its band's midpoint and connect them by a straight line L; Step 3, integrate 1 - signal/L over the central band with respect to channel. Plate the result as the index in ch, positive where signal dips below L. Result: 0.5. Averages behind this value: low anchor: 18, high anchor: 16.9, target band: 17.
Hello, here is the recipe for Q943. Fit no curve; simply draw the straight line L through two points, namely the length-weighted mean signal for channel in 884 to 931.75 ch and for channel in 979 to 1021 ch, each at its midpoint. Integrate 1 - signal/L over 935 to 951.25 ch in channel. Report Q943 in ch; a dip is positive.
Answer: 1.8 ch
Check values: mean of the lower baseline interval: 18.8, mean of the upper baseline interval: 17.7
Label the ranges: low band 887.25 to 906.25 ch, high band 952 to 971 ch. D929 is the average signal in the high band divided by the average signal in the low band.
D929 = 0.9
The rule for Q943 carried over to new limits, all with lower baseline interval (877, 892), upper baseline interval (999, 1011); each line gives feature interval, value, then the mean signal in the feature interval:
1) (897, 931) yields -3.7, 19.3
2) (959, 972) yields 0.6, 17.1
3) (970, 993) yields 1.1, 17.2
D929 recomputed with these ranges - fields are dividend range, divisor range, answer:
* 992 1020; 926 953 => 1.06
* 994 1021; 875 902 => 1.02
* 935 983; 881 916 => 0.90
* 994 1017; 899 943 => 0.97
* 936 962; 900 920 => 0.84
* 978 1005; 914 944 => 1.01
